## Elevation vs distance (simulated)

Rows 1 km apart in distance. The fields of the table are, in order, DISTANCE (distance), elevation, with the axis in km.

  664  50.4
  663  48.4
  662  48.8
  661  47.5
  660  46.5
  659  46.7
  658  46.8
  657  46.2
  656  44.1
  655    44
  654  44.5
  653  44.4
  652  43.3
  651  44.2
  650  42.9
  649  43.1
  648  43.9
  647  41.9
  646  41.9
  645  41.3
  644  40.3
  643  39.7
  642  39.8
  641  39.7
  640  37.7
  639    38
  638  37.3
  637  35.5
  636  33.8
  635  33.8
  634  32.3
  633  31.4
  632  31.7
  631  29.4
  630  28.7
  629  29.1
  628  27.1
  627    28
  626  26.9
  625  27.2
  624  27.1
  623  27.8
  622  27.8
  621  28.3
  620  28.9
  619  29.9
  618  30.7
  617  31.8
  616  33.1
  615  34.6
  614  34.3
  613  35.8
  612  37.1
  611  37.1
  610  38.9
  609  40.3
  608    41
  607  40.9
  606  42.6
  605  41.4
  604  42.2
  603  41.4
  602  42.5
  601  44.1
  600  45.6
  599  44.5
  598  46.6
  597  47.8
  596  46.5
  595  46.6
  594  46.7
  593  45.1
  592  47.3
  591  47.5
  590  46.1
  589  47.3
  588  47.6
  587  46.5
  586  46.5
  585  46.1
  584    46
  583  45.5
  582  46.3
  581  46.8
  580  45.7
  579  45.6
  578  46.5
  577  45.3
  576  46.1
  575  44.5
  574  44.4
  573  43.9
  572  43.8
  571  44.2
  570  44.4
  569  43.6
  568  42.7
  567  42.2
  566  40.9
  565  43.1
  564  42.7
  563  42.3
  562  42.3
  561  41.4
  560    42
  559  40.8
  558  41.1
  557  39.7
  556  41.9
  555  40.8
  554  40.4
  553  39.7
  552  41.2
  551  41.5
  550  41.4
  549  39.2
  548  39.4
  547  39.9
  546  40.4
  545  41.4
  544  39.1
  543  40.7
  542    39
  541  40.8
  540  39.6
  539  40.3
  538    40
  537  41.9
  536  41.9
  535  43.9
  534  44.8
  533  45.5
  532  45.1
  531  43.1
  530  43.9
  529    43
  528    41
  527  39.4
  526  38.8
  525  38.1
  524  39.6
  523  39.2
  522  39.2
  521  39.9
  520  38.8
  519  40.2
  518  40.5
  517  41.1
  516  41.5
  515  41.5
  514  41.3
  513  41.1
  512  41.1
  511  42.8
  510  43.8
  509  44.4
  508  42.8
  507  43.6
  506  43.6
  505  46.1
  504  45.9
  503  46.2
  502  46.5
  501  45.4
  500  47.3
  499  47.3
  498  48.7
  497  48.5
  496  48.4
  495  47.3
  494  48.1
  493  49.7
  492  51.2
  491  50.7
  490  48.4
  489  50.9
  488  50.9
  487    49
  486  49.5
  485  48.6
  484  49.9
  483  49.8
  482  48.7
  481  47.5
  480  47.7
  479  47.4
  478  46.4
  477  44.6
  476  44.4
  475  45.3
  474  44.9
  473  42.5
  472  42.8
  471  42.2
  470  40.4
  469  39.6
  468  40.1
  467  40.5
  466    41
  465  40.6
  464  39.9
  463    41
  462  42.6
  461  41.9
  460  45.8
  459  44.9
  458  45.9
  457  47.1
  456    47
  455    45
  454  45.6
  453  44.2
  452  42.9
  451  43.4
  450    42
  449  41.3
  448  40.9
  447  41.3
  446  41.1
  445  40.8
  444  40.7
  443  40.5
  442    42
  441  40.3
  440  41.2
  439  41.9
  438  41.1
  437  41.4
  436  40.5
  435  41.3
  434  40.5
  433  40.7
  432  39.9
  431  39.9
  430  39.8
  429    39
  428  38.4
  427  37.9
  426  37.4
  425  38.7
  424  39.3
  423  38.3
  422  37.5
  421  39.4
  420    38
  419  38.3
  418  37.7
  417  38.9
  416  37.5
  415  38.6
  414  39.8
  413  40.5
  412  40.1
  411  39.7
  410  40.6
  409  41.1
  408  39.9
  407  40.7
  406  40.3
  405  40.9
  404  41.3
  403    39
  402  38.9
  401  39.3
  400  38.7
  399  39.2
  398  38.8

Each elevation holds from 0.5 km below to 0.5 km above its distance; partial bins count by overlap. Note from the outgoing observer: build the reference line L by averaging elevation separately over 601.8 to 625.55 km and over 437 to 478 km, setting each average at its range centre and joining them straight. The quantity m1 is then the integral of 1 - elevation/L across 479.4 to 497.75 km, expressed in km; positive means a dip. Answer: -3.6 km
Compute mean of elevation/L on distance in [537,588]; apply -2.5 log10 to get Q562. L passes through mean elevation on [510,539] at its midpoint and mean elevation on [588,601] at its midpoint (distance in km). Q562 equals 0.04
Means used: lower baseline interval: 41.4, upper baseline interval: 46.4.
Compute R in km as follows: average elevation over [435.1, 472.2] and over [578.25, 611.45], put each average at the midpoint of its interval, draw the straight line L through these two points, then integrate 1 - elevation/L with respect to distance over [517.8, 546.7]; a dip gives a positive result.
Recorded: 1.7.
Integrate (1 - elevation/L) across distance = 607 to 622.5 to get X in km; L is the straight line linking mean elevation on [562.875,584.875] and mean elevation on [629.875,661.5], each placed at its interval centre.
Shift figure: 2.9 km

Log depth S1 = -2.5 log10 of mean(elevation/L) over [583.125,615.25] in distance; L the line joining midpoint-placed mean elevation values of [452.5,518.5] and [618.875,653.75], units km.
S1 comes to -0.154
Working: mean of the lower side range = 45.2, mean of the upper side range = 35.1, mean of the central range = 43.4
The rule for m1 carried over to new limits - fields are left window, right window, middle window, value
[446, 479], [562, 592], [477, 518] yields -2.59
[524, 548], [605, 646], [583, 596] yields -3.36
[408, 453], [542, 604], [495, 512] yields -1.51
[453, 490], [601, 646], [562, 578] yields -2.18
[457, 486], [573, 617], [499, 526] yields 1.01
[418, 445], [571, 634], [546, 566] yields -0.74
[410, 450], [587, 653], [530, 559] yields -1.79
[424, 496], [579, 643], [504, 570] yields -0.79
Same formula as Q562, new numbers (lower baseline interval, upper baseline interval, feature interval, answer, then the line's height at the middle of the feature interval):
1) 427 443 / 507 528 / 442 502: -0.11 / 40.6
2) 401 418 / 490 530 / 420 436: 0.04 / 40.5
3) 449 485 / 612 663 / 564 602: -0.16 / 39.2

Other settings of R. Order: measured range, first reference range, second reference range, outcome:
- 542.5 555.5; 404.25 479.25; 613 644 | -1.55 km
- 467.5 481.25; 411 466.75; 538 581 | -0.88 km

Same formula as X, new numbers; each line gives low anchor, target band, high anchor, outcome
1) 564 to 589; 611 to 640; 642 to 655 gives 7.9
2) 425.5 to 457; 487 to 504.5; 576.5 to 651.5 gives -3.3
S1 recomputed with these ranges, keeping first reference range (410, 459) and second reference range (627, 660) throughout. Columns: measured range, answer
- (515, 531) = -0.01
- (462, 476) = -0.03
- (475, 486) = -0.18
